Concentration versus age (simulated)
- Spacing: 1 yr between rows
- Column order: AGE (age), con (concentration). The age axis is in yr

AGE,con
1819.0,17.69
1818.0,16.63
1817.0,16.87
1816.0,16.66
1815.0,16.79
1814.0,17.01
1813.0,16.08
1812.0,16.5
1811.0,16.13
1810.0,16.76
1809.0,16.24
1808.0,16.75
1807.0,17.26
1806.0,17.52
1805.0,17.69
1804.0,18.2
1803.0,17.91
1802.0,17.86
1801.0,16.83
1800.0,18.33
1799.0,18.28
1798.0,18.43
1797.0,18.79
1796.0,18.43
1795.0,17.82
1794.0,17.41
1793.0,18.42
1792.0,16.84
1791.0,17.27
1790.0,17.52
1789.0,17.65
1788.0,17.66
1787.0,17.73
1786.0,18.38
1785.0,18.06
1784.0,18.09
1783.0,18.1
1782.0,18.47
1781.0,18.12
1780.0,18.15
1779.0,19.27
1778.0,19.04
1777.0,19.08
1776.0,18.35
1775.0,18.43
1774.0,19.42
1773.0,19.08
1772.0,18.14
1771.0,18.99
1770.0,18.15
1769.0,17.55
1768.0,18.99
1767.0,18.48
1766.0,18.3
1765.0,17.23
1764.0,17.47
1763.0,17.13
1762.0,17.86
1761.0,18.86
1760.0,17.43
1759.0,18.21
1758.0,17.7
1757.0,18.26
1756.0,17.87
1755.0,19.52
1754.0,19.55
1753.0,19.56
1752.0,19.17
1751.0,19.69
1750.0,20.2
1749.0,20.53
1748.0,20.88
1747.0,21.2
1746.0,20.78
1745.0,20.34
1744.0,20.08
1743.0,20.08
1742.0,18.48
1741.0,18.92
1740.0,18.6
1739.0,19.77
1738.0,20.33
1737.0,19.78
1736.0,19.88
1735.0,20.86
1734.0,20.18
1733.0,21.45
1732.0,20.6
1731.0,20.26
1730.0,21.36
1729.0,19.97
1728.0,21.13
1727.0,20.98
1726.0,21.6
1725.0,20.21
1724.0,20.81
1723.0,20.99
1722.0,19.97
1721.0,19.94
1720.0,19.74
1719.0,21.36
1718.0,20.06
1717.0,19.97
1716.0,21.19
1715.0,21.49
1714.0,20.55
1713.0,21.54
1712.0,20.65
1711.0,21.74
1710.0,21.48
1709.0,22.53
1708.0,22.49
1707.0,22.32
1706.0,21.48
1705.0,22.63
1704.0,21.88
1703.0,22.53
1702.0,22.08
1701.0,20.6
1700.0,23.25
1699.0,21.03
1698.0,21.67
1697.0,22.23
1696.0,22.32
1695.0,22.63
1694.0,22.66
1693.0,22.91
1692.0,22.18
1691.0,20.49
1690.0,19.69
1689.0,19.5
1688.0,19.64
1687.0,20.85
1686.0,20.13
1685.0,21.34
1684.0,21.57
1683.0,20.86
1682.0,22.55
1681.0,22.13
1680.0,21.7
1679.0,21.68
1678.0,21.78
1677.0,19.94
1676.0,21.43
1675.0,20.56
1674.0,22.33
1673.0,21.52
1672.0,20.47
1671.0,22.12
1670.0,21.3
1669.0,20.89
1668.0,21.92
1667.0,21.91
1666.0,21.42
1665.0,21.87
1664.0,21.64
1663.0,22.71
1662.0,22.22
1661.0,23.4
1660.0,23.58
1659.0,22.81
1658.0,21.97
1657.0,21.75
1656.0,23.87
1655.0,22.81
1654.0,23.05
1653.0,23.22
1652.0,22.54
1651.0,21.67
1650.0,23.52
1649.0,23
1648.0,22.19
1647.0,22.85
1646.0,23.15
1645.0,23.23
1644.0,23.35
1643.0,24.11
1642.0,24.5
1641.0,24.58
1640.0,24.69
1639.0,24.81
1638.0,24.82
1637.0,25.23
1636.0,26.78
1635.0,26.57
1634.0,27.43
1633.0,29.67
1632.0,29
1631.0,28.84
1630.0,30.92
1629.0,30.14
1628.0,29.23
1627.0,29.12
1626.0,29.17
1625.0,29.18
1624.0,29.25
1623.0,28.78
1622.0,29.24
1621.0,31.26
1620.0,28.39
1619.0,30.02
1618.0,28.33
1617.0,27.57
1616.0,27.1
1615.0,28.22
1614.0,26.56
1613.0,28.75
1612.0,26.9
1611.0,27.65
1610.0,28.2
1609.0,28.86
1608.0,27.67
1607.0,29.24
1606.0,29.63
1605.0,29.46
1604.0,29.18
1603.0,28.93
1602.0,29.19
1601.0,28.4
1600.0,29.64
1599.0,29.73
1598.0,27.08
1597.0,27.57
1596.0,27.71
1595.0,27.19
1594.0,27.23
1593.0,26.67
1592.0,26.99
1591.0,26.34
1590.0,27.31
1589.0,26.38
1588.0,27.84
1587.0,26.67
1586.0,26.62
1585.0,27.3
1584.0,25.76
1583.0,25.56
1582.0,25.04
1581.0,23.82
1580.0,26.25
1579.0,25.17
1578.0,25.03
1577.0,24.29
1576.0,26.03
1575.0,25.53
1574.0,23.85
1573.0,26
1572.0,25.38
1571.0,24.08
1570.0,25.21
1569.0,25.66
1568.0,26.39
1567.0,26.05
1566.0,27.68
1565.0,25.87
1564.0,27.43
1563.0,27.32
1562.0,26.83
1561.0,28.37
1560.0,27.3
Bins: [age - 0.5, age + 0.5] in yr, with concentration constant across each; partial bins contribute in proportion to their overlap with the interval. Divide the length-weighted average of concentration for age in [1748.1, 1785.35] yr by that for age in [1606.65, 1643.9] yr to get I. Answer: 0.67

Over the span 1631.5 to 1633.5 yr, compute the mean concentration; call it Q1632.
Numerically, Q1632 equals 29.3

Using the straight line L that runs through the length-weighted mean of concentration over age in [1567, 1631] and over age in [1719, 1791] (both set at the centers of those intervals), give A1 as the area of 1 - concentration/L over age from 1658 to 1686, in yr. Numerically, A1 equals 2.23 yr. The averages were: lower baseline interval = 27.5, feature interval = 21.7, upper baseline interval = 19.2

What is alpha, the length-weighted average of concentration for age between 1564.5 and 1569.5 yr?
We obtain 26.3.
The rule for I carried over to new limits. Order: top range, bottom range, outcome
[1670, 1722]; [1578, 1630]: 0.77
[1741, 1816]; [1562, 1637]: 0.67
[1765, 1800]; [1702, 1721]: 0.85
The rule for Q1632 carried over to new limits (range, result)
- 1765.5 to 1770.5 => 18.3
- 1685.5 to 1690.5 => 20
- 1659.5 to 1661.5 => 23.5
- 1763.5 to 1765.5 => 17.4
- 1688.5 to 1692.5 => 20.5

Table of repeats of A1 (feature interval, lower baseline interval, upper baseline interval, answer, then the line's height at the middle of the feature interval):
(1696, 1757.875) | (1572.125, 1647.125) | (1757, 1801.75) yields 0.81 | 20.9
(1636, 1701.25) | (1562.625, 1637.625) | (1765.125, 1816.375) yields 4.76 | 24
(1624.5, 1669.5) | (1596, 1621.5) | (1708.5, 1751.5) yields 2.58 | 26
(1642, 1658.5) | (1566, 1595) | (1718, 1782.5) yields 0.22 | 23.3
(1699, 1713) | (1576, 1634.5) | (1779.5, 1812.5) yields 0.36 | 22.5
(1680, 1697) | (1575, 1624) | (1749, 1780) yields 1.00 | 22.7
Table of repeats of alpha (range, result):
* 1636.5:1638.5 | 25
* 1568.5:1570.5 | 25.4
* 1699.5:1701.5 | 21.9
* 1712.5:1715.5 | 21.2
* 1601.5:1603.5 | 29.1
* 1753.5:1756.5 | 19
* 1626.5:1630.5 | 29.9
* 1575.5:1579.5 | 25.1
